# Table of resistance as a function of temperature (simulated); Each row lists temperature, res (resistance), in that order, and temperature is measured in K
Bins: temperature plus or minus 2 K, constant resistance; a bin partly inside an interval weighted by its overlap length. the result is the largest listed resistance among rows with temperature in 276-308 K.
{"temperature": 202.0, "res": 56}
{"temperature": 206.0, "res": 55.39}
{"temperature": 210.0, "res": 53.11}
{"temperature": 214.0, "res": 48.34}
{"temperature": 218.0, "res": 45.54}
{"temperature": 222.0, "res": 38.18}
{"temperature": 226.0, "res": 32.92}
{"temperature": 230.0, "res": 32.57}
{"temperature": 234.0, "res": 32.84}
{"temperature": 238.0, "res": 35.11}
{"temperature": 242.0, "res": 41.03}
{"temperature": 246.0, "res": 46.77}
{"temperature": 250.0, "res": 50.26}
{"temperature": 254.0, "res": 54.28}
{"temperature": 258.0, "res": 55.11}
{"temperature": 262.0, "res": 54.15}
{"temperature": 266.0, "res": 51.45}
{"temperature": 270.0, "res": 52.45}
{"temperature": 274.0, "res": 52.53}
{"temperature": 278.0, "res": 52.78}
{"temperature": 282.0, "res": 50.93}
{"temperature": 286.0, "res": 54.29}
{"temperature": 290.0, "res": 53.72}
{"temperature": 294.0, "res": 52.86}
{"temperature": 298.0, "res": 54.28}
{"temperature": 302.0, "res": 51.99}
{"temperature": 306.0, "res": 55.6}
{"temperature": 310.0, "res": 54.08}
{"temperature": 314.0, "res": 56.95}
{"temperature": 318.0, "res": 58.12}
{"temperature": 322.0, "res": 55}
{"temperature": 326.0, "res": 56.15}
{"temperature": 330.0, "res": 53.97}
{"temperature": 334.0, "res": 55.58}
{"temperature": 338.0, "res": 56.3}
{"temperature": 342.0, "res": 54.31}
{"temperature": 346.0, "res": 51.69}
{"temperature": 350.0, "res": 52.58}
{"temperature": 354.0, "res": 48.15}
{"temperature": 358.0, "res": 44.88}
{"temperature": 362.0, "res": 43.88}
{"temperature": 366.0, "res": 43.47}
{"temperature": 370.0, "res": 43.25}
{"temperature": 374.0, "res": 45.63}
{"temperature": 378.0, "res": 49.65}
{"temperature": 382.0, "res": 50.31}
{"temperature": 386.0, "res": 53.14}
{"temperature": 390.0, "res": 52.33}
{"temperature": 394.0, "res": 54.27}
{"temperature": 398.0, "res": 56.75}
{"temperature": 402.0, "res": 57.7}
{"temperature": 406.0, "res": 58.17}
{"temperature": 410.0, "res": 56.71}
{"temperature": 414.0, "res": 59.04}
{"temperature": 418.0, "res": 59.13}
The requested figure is 55.6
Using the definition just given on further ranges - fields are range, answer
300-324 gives 58.12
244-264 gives 55.11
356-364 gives 44.88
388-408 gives 58.17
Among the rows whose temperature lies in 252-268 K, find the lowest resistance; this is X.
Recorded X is 51.45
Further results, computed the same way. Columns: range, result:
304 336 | 53.97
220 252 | 32.57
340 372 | 43.25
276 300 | 50.93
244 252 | 46.77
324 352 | 51.69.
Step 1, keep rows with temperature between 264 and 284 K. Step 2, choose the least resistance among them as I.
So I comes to 50.93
